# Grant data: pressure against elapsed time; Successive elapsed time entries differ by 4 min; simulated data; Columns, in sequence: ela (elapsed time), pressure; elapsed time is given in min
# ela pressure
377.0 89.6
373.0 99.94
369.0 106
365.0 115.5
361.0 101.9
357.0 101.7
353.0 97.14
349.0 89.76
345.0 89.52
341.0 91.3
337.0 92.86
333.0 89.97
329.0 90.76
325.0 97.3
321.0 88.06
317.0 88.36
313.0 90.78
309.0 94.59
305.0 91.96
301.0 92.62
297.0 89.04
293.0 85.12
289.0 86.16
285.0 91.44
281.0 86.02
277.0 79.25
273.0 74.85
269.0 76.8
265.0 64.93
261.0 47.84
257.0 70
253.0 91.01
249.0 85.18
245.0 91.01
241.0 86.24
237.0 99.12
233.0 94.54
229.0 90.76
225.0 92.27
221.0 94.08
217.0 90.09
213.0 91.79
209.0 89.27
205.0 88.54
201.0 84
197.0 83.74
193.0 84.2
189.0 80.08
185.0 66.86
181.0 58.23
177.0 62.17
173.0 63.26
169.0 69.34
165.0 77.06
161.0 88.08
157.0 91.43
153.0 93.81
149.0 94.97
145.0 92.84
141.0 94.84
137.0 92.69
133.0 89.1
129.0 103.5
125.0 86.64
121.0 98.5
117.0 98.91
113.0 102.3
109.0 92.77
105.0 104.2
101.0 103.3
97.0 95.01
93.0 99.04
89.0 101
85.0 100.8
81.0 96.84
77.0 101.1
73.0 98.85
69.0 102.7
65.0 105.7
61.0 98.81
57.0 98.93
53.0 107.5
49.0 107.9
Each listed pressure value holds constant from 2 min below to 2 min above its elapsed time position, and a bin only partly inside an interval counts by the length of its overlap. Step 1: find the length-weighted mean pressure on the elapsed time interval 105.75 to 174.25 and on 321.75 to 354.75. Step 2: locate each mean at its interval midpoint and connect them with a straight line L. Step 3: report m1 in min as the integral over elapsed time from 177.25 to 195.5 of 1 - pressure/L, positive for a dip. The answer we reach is 3.9 min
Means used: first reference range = 90.6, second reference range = 92.1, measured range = 71.7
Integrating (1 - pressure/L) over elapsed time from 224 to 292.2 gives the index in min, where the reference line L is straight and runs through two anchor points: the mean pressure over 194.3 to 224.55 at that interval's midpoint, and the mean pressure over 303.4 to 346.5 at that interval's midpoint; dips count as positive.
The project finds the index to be 5.5 min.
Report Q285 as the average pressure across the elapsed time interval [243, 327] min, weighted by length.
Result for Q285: 83.9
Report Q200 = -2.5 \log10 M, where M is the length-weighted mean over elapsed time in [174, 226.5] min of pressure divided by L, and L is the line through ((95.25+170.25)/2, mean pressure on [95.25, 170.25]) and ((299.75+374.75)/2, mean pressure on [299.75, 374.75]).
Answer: 0.16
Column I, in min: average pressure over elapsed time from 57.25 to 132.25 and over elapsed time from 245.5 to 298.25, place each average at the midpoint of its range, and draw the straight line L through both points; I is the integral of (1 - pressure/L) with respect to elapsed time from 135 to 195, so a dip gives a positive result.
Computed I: 7.1 min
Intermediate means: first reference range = 99.3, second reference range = 79.2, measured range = 80.7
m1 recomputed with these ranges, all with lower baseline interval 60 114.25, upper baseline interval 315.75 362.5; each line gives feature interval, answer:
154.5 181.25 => 6.5 min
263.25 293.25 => 4.6 min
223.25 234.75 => 0.4 min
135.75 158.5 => 1.2 min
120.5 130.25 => 0.4 min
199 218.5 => 1.6 min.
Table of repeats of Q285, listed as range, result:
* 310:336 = 91.1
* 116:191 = 84.1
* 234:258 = 88.1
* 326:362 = 93.8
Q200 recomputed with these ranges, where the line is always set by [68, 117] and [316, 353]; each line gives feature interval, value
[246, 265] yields 0.27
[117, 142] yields 0.04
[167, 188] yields 0.44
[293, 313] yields 0.01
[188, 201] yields 0.16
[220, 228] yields 0.03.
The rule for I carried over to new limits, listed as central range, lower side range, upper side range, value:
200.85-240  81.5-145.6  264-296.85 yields -2.0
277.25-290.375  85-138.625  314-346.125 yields 0.8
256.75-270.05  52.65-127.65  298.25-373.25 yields 4.6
